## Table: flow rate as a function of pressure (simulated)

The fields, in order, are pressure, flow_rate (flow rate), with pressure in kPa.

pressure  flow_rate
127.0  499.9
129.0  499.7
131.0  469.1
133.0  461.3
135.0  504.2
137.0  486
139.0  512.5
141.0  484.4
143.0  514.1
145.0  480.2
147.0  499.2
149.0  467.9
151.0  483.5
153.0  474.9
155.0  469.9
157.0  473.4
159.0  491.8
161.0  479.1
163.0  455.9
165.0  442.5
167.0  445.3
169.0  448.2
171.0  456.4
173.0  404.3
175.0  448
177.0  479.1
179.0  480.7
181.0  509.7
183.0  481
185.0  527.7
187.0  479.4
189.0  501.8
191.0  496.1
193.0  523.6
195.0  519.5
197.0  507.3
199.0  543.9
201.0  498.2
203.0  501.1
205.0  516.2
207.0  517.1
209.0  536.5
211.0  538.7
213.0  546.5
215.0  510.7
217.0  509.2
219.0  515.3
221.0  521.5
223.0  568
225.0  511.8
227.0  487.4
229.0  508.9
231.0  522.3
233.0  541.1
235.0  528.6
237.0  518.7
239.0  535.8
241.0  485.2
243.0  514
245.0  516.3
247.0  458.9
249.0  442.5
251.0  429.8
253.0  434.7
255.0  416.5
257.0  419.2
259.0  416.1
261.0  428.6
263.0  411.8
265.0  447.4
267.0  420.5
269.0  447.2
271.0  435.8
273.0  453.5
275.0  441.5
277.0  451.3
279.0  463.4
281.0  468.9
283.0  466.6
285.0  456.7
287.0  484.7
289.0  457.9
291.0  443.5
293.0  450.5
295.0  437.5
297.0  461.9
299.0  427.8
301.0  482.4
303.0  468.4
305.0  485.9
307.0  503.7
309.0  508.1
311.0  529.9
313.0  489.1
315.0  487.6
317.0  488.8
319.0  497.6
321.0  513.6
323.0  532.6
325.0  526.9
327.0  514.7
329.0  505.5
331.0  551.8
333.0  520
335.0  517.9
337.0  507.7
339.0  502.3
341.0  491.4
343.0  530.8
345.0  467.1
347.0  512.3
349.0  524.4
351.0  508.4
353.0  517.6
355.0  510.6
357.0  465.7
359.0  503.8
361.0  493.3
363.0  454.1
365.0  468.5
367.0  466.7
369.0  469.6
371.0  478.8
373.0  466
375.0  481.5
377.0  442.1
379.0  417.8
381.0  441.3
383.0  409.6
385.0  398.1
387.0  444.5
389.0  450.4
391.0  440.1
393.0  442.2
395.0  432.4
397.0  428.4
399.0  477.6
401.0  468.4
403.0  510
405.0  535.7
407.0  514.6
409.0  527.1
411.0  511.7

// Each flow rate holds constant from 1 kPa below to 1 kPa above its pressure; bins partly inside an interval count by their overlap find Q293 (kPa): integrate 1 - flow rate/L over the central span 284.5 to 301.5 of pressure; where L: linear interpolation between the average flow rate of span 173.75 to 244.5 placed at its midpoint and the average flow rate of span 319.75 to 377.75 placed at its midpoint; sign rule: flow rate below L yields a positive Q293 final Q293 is 1.6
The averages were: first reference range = 512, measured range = 455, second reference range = 498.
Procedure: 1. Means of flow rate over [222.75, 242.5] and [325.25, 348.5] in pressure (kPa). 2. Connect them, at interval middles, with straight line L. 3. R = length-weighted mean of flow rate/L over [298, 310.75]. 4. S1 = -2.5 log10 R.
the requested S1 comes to 0.07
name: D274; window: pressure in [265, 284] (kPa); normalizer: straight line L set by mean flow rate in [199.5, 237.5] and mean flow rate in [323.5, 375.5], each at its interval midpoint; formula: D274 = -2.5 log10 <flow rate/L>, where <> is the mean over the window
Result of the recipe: 0.140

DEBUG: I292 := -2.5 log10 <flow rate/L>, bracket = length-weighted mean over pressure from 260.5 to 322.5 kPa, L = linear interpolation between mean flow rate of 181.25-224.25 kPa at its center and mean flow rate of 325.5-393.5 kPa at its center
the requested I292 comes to 0.07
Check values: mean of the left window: 517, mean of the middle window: 466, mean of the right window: 481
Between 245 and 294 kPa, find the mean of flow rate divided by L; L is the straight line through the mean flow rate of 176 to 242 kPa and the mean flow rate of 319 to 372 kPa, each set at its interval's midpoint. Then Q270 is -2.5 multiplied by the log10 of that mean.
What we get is 0.15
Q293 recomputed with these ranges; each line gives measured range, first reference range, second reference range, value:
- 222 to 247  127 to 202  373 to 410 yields -2.2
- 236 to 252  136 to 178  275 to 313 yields -0.6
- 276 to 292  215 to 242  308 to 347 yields 1.6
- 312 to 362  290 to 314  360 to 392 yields -4.7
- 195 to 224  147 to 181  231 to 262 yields -3.3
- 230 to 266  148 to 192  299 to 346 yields 1.3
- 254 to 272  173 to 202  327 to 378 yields 2.5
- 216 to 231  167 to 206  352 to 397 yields -1.1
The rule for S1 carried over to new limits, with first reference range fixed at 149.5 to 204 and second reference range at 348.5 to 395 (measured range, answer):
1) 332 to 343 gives -0.10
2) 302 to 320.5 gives -0.06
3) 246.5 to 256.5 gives 0.10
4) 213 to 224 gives -0.11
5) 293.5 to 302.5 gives 0.04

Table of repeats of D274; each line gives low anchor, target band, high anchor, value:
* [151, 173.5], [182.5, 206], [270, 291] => -0.110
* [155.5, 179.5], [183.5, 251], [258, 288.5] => -0.134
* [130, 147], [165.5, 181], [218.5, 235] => 0.108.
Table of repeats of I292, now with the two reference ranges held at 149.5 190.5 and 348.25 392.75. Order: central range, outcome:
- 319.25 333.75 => -0.12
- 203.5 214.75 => -0.13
